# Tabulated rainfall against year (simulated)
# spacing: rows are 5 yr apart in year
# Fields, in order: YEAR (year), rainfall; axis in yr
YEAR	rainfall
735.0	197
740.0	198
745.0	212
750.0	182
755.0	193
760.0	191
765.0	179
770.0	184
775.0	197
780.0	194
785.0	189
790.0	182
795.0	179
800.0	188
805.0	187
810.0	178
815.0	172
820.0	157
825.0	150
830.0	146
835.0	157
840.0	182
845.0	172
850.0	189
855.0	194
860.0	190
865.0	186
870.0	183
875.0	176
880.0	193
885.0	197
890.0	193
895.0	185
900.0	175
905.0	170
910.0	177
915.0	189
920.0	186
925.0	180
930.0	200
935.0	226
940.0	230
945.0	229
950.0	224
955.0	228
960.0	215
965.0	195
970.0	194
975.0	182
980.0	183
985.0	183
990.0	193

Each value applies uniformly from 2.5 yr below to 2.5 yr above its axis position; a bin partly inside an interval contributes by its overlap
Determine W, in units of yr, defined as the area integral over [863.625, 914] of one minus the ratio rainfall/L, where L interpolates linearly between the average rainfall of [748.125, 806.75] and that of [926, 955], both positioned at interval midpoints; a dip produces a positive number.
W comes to 6.2 yr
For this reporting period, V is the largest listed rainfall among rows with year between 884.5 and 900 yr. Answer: 197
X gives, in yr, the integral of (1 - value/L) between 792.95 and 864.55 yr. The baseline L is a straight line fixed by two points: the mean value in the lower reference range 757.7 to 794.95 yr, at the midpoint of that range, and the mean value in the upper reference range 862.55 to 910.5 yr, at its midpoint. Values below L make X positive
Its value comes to 4.2 yr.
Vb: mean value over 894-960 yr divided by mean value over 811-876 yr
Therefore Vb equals 1.2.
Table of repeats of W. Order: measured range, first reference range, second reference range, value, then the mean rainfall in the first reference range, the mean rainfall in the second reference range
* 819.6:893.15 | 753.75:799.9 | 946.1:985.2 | 5.91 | 187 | 203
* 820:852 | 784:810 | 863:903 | 3.45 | 184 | 186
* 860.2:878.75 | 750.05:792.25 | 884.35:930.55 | 0.18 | 188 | 184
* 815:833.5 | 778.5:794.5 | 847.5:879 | 3.23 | 187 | 187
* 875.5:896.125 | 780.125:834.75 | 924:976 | 0.32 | 173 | 211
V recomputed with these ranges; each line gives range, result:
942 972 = 229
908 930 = 200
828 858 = 194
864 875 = 186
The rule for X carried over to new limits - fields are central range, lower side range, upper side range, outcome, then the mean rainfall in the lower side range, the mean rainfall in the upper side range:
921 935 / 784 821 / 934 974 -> 0.9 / 179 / 216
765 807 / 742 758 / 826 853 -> -0.5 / 196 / 169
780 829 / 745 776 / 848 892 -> 3.4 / 189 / 189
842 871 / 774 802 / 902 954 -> 1.3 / 188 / 202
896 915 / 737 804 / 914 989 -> 2.2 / 190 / 203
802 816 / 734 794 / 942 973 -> 1.2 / 191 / 214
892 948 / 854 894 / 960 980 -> -1.4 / 189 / 192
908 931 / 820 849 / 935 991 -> 0.7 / 162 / 206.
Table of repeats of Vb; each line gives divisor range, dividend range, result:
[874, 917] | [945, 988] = 1.10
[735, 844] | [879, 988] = 1.09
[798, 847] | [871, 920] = 1.09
